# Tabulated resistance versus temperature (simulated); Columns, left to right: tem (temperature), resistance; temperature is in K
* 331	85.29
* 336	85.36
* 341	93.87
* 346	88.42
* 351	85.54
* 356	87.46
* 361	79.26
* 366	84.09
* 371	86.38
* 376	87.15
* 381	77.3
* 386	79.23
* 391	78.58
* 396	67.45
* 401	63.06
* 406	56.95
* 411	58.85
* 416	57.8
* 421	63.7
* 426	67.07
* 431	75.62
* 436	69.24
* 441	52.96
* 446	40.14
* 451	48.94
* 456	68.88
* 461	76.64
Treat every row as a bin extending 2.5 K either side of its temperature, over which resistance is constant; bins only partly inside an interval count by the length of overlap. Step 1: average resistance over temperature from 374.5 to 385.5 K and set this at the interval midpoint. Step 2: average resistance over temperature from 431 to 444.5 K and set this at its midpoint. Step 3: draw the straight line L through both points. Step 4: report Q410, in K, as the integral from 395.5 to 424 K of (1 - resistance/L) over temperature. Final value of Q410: 4.2 K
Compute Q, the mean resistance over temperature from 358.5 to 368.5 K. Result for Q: 81.7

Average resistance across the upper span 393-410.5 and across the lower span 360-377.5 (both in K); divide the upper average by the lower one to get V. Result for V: 0.74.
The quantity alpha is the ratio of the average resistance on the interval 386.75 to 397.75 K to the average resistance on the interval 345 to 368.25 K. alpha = 0.88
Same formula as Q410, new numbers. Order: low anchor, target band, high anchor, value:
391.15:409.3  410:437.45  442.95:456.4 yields -3.94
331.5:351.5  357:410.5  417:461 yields 0.94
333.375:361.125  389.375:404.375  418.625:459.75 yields 1.01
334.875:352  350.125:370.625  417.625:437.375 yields 0.11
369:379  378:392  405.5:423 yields 0.03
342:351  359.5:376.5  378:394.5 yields -0.29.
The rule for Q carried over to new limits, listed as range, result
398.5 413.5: 59.6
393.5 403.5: 65.3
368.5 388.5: 82.5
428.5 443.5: 65.9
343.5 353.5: 87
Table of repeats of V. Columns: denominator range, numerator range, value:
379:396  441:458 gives 0.68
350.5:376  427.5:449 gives 0.70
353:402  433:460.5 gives 0.73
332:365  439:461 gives 0.64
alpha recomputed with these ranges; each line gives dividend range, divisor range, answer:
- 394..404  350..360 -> 0.76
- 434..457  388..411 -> 0.83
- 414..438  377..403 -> 0.90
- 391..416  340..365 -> 0.73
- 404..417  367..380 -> 0.68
